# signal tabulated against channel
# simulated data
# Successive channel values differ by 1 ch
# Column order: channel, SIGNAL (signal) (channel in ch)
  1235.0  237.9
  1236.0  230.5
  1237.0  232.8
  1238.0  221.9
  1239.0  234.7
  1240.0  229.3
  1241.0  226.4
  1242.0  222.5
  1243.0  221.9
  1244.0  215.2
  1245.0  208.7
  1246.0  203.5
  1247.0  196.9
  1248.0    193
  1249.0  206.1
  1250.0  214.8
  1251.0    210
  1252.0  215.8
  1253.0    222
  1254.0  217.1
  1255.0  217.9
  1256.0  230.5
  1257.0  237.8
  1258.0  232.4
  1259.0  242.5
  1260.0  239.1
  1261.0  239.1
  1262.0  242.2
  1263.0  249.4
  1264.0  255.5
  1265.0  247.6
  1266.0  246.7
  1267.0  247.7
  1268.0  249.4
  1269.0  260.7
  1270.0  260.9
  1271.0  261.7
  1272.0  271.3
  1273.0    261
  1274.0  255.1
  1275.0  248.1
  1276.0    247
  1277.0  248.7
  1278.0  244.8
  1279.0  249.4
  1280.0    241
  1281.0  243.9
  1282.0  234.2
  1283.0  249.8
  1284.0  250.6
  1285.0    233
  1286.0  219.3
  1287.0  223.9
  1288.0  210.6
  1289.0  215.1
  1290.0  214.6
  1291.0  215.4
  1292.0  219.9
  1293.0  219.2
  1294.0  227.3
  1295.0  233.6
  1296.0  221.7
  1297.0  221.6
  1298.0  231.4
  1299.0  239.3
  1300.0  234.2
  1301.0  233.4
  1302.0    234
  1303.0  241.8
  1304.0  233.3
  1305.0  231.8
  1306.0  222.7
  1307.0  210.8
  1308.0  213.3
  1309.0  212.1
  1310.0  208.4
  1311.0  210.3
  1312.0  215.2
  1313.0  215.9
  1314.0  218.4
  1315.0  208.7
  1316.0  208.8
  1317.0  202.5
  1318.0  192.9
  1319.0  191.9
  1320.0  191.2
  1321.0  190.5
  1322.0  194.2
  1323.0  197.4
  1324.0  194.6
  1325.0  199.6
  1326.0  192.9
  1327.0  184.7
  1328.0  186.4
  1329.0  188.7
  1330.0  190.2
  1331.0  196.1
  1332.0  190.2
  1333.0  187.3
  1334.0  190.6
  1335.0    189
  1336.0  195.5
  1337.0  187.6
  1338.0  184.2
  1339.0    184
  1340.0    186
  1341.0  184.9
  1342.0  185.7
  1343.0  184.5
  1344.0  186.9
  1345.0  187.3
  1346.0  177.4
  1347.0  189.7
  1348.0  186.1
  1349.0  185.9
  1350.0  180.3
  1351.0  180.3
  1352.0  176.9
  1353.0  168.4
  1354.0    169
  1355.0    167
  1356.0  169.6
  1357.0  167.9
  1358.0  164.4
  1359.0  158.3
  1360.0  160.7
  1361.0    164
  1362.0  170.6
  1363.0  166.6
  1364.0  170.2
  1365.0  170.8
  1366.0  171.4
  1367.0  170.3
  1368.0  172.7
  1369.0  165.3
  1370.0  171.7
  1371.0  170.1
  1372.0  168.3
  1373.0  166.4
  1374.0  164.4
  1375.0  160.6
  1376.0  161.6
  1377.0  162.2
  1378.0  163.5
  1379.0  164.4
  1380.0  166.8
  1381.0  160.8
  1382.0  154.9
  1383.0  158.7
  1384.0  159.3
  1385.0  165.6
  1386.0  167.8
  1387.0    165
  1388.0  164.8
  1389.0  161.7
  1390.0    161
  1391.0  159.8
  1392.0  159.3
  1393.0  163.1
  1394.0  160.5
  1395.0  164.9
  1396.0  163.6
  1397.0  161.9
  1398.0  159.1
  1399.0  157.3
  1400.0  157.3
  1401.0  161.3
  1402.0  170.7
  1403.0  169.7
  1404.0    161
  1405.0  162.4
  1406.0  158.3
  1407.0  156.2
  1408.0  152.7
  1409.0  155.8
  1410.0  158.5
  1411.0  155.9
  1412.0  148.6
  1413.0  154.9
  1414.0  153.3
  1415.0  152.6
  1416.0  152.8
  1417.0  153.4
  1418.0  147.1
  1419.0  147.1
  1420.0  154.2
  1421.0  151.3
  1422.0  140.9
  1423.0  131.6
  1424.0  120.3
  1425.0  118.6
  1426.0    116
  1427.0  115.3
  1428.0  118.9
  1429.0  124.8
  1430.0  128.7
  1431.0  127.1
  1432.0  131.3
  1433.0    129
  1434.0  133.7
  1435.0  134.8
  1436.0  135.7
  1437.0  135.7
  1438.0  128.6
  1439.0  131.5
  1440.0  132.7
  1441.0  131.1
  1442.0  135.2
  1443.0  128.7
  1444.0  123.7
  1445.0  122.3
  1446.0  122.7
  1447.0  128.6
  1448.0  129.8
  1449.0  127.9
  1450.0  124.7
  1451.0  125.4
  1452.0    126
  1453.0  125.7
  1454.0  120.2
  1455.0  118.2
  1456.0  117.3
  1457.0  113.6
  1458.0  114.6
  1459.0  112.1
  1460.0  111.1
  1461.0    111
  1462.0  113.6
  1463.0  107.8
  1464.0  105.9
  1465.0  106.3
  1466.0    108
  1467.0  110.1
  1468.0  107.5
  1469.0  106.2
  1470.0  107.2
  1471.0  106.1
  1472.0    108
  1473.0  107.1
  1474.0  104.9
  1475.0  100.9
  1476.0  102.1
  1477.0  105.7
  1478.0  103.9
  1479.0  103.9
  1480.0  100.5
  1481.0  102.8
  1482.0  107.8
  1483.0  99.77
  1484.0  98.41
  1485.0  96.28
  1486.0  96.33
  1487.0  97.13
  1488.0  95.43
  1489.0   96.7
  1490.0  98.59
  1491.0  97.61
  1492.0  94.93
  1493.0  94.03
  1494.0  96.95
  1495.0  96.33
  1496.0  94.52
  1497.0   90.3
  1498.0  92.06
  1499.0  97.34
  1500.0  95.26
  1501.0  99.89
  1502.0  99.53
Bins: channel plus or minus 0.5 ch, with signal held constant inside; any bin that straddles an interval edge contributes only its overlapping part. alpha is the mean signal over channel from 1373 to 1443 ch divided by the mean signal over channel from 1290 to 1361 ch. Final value 0.8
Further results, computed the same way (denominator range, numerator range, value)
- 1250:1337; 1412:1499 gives 0.53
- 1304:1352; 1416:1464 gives 0.65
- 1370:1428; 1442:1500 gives 0.69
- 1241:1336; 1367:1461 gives 0.66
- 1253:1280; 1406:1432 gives 0.58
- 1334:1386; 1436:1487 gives 0.66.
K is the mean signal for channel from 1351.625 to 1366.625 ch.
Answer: 168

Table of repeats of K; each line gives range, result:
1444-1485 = 112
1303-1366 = 190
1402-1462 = 135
